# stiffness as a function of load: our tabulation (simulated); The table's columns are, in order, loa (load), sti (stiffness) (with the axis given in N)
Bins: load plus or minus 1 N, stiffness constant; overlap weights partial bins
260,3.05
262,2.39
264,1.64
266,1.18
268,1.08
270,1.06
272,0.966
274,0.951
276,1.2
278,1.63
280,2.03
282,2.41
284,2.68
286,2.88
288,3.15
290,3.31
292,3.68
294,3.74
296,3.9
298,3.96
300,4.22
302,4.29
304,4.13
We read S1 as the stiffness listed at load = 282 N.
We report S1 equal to 2.41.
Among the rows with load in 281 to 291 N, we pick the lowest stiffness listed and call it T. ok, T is 2.41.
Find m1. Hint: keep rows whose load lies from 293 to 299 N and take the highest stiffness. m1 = 3.96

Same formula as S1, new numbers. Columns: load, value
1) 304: 4.13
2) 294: 3.74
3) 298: 3.96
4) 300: 4.22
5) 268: 1.08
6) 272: 0.966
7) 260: 3.05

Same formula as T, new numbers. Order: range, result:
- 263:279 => 0.951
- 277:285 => 1.63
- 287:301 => 3.15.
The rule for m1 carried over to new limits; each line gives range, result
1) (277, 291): 3.31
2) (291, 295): 3.74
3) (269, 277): 1.2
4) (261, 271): 2.39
